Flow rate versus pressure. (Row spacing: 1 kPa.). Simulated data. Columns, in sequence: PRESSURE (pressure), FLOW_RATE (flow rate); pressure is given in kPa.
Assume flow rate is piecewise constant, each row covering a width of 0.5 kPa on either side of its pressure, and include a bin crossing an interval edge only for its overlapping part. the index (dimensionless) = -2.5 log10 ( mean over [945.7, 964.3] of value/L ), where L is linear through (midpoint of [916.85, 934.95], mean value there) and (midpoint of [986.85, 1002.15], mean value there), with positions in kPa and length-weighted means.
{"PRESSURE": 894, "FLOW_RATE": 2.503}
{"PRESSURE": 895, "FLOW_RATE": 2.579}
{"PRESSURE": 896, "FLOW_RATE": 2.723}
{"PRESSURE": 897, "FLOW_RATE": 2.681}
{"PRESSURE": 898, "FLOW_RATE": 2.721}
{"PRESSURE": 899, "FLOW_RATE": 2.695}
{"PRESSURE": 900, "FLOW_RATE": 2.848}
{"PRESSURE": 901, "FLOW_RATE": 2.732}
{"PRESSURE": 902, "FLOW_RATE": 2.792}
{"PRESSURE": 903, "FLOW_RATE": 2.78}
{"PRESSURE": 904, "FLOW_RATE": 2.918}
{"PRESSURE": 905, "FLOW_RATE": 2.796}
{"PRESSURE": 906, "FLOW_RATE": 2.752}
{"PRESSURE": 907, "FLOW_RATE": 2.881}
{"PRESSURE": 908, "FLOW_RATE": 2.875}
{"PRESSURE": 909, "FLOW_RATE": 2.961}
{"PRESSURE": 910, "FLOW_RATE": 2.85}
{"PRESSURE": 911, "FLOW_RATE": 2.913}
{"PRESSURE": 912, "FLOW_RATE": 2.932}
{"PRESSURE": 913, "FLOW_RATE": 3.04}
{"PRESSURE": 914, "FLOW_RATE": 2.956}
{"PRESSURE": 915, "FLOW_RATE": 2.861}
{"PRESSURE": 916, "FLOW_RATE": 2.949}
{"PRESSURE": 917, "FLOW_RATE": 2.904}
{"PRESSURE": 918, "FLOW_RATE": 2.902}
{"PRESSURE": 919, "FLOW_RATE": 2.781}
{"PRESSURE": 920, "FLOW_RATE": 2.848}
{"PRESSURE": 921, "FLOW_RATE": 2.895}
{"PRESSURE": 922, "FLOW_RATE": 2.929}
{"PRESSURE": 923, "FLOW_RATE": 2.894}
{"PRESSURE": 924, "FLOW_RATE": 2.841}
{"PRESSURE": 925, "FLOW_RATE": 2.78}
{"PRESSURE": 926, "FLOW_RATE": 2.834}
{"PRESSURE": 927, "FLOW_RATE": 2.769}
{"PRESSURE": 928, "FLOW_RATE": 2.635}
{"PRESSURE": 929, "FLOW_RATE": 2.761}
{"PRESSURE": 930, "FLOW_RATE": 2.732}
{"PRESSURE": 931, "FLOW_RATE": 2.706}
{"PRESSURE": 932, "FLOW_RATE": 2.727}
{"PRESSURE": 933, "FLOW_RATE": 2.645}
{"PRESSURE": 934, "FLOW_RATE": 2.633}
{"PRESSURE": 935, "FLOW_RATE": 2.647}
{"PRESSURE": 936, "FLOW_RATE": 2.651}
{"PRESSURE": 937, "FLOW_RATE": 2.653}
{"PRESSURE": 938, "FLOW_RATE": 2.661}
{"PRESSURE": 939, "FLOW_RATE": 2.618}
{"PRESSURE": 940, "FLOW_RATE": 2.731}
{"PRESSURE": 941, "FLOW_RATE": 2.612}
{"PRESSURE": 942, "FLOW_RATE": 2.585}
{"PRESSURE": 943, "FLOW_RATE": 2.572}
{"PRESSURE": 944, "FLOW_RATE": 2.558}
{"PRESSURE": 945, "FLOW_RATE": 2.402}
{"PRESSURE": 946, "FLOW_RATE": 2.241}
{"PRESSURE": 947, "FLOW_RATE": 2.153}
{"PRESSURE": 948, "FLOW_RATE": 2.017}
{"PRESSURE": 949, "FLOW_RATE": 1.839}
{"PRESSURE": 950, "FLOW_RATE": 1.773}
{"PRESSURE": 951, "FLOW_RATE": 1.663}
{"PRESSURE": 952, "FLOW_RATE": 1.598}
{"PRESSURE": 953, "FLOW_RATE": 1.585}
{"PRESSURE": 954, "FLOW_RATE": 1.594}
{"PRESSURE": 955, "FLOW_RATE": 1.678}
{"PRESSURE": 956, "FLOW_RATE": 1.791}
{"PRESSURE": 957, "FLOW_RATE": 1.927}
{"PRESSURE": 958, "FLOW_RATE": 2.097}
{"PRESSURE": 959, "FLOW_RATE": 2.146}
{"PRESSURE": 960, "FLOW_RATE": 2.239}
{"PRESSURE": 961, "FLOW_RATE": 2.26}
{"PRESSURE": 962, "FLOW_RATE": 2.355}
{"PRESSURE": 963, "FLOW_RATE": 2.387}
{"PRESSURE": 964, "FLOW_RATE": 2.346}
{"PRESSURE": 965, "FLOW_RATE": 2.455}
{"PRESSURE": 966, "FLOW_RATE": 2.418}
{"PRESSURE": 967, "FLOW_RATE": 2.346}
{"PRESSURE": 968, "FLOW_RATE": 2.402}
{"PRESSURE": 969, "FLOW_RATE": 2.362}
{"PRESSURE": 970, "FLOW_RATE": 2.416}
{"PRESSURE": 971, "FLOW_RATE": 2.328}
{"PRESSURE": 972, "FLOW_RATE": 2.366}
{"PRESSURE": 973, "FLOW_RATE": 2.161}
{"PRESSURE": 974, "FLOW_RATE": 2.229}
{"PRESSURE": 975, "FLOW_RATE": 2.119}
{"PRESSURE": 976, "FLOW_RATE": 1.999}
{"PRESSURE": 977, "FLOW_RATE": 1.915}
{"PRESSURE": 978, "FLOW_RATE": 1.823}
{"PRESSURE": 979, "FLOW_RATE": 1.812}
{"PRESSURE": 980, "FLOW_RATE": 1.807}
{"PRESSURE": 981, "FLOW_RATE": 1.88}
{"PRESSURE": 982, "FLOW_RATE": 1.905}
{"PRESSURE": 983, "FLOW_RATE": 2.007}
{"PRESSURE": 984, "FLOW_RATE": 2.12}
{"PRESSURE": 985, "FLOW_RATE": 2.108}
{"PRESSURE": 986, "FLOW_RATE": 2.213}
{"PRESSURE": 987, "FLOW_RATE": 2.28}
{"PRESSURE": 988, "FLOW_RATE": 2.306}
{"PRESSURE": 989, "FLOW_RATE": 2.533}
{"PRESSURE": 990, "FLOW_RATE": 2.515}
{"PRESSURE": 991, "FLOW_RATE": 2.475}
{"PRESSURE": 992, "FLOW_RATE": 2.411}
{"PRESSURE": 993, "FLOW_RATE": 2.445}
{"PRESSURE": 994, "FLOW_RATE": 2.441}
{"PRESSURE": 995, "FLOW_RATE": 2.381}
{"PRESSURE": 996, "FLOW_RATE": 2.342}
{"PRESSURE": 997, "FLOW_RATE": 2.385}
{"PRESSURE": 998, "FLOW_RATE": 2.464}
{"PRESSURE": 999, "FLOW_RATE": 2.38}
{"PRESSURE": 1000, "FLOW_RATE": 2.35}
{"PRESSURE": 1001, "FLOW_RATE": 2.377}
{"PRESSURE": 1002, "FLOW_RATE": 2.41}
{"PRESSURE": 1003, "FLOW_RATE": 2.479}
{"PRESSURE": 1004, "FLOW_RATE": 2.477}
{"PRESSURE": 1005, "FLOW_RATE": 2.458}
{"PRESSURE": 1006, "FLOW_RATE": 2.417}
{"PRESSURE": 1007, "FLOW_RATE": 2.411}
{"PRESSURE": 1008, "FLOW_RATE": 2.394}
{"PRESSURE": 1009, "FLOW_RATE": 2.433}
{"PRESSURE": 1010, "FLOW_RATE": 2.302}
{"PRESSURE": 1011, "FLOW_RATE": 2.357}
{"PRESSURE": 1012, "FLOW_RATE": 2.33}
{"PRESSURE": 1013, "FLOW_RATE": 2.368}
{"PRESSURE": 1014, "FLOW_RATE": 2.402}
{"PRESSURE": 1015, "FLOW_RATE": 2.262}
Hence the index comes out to 0.307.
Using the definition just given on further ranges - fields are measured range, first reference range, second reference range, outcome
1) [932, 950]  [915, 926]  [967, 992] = 0.07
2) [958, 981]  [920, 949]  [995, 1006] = 0.14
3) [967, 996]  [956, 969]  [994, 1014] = 0.06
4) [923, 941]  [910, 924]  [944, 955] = -0.12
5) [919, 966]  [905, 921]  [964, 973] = 0.09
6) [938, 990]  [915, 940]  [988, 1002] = 0.19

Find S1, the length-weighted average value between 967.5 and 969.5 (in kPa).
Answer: 2.38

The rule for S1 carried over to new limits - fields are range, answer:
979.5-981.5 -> 1.84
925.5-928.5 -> 2.75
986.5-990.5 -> 2.41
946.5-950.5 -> 1.95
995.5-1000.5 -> 2.38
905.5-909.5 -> 2.87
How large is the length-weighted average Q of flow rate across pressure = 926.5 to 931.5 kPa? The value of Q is 2.72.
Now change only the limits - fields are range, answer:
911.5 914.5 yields 2.98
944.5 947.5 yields 2.27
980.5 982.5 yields 1.89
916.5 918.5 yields 2.9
